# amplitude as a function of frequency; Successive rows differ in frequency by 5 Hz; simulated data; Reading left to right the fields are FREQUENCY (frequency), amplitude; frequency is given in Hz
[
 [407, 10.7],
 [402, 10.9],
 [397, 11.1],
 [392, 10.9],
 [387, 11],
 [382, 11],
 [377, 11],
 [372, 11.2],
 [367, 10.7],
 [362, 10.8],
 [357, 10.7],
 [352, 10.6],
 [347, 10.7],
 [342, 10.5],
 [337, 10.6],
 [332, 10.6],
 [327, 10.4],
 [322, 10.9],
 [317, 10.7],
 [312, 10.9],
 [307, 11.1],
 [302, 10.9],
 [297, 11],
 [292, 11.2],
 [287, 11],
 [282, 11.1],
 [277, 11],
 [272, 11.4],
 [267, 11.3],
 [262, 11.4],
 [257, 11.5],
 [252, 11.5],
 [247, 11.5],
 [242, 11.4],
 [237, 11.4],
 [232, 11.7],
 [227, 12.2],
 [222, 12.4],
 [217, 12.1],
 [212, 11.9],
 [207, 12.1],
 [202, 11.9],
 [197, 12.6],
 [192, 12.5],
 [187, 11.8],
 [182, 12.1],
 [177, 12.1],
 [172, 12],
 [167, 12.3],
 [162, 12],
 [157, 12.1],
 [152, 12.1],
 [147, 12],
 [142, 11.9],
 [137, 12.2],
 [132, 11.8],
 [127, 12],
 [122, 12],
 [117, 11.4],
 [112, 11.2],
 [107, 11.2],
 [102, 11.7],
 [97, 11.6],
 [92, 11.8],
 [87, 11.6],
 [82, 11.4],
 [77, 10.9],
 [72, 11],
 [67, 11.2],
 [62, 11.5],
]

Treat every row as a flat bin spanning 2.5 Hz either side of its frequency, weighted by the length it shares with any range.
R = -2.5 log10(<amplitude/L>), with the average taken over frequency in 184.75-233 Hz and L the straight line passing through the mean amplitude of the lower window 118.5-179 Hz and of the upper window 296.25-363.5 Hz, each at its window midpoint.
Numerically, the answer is -0.049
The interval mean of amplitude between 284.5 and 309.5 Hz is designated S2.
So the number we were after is 11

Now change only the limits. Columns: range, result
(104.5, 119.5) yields 11.3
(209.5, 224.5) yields 12.1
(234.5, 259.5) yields 11.5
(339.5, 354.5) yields 10.6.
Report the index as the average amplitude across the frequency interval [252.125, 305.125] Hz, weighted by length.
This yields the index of 11.2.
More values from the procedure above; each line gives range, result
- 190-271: 11.8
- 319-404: 10.8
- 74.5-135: 11.6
